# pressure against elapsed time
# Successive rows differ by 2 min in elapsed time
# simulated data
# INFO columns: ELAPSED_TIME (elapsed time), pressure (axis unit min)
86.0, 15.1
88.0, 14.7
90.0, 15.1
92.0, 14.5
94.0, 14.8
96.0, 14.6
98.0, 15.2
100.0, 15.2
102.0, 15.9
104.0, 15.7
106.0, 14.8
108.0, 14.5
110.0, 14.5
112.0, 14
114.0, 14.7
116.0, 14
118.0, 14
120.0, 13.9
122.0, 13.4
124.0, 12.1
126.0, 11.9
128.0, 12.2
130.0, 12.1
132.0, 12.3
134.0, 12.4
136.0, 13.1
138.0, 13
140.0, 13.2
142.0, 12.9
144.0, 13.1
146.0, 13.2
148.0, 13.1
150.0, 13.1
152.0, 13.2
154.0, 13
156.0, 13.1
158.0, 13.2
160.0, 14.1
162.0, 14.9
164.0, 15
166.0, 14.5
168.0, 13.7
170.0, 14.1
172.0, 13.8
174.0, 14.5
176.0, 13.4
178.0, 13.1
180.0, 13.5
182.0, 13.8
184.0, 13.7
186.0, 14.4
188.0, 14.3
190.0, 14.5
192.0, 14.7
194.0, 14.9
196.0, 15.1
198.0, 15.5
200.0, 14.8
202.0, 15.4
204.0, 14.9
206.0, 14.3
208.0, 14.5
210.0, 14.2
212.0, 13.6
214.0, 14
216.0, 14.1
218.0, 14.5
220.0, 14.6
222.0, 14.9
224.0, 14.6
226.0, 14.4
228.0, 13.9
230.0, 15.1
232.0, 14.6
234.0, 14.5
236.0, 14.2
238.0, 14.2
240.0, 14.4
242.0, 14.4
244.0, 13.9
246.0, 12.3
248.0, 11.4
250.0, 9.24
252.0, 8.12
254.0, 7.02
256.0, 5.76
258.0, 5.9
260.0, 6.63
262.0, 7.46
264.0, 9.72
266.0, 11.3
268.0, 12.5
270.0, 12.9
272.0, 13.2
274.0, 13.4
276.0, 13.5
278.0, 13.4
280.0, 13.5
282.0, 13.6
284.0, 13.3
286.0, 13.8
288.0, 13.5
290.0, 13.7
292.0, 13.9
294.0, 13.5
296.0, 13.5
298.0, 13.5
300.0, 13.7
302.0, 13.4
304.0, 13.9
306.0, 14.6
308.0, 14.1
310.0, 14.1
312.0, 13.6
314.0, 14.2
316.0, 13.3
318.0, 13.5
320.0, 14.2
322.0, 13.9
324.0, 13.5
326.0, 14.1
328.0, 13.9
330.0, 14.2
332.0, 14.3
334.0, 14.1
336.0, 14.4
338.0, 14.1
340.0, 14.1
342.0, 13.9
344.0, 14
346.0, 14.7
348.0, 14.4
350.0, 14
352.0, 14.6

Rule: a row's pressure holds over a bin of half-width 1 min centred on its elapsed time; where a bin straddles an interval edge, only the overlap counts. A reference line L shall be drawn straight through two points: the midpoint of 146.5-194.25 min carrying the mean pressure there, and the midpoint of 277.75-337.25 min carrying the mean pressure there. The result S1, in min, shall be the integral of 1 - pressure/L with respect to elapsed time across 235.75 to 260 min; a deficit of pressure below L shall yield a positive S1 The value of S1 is 5.6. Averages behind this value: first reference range 13.9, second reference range 13.8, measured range 10.6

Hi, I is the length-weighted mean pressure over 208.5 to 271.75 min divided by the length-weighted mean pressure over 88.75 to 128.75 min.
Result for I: 0.86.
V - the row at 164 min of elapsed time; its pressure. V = 15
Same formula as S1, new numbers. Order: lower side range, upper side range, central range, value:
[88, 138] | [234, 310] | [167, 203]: -3.07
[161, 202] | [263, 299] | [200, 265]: 5.60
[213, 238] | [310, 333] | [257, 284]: 5.32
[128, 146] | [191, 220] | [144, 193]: -0.75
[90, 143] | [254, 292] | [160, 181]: -1.68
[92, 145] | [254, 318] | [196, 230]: -4.07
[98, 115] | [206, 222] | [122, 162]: 4.85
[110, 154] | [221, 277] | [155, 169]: -1.38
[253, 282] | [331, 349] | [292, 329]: -3.20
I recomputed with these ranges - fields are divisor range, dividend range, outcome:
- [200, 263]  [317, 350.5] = 1.11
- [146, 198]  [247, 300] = 0.82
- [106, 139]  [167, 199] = 1.07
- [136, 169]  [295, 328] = 1.02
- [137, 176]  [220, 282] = 0.89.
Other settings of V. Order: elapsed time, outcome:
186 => 14.4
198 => 15.5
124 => 12.1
